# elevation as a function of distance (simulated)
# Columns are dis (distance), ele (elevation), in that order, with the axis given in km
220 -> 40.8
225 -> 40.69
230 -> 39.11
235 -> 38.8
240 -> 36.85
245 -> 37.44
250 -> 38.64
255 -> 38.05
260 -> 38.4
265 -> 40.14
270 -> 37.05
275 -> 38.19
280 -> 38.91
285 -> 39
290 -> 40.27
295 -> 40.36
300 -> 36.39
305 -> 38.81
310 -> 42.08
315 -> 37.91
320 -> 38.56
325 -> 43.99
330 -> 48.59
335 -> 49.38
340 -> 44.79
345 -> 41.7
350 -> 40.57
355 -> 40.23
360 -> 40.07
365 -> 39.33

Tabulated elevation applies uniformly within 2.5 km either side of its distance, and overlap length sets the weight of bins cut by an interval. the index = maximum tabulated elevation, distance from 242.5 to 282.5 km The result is 40.14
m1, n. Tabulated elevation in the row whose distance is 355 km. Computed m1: 40.23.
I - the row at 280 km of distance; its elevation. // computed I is 38.91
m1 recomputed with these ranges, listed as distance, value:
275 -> 38.19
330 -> 48.59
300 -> 36.39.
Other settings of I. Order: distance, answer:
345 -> 41.7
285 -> 39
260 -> 38.4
